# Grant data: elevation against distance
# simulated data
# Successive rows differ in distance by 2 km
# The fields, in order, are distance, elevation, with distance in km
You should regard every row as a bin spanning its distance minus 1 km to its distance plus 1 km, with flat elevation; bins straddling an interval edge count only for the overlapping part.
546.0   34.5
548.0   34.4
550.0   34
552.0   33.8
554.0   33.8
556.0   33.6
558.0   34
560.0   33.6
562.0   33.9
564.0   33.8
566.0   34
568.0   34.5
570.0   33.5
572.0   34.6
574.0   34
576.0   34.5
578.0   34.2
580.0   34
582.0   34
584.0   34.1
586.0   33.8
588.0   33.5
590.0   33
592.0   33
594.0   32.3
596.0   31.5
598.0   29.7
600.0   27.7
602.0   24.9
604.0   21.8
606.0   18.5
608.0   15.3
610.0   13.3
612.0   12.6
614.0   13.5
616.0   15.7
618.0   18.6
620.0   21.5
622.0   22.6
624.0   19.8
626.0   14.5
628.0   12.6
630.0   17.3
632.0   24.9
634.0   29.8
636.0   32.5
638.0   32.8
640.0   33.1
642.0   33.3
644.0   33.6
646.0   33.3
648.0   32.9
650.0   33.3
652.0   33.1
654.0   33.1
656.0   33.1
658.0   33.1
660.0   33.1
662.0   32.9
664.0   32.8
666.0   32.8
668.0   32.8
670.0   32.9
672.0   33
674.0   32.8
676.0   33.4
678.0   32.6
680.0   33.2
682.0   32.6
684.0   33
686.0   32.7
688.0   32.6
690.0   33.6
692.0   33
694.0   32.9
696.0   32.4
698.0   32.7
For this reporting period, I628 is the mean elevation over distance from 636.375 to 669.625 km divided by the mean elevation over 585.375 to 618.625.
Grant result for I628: 1.4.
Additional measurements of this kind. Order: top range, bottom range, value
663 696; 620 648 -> 1.25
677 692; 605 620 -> 2.09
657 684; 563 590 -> 0.97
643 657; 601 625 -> 1.83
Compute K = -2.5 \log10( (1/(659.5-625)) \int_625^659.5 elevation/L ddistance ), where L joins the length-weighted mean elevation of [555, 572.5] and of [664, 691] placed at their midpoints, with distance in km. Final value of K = 0.14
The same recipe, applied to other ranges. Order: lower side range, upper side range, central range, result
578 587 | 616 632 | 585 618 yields 0.14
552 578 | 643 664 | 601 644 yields 0.47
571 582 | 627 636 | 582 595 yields -0.06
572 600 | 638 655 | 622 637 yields 0.46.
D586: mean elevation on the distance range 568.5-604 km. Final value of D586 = 32.2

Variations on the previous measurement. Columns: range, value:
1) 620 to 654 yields 27.5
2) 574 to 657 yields 27.1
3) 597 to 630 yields 18.9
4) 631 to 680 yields 32.6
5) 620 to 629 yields 17.8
